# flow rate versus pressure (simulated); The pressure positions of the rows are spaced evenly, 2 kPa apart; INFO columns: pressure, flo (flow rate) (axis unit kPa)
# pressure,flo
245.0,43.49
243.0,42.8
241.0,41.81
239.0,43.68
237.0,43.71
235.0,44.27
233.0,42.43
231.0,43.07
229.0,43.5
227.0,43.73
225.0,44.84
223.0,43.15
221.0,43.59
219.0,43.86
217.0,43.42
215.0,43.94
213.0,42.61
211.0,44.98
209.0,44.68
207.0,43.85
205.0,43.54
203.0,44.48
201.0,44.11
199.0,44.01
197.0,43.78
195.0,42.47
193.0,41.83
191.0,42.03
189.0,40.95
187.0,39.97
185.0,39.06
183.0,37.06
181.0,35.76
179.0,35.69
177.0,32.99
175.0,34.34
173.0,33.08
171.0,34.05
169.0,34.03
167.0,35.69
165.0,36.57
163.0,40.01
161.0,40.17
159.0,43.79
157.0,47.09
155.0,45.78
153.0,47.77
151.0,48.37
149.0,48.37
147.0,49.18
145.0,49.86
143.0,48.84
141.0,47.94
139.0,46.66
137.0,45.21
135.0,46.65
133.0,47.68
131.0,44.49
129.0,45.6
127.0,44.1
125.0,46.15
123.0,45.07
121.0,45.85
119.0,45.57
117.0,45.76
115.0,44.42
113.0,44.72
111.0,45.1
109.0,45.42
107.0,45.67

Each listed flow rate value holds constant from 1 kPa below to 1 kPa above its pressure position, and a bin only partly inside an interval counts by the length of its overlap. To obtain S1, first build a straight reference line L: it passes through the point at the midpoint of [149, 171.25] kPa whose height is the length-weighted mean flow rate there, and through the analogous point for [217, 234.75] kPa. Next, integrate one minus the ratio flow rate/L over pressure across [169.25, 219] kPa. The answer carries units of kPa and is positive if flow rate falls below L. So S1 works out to 2.6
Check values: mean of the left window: 41.8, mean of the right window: 43.5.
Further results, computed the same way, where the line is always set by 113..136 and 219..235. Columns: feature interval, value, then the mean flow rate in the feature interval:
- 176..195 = 2.5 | 38.6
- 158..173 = 2.4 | 37.4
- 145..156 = -0.7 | 48.1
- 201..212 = -0.1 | 44.3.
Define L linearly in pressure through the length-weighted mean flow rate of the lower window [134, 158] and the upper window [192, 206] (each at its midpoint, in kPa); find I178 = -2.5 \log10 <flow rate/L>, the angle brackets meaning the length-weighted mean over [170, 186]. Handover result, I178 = 0.267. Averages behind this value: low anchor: 47.6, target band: 35.3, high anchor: 43.5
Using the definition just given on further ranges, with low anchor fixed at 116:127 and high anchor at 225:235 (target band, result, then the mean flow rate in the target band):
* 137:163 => -0.039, 46.6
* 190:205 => 0.020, 43.3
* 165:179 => 0.283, 34.3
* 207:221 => -0.003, 43.9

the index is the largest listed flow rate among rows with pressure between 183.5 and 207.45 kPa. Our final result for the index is 44.48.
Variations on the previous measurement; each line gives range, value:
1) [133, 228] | 49.86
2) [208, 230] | 44.98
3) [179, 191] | 42.03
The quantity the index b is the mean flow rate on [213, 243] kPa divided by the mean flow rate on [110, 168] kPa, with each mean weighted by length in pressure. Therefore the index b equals 0.96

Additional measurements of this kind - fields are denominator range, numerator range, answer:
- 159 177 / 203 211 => 1.22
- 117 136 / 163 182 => 0.77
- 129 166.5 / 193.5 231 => 0.96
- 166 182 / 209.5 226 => 1.27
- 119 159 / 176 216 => 0.89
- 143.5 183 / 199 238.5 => 1.08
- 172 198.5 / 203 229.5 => 1.14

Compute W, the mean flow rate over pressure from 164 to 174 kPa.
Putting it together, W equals 34.7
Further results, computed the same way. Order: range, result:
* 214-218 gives 43.7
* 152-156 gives 46.8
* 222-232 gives 43.7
